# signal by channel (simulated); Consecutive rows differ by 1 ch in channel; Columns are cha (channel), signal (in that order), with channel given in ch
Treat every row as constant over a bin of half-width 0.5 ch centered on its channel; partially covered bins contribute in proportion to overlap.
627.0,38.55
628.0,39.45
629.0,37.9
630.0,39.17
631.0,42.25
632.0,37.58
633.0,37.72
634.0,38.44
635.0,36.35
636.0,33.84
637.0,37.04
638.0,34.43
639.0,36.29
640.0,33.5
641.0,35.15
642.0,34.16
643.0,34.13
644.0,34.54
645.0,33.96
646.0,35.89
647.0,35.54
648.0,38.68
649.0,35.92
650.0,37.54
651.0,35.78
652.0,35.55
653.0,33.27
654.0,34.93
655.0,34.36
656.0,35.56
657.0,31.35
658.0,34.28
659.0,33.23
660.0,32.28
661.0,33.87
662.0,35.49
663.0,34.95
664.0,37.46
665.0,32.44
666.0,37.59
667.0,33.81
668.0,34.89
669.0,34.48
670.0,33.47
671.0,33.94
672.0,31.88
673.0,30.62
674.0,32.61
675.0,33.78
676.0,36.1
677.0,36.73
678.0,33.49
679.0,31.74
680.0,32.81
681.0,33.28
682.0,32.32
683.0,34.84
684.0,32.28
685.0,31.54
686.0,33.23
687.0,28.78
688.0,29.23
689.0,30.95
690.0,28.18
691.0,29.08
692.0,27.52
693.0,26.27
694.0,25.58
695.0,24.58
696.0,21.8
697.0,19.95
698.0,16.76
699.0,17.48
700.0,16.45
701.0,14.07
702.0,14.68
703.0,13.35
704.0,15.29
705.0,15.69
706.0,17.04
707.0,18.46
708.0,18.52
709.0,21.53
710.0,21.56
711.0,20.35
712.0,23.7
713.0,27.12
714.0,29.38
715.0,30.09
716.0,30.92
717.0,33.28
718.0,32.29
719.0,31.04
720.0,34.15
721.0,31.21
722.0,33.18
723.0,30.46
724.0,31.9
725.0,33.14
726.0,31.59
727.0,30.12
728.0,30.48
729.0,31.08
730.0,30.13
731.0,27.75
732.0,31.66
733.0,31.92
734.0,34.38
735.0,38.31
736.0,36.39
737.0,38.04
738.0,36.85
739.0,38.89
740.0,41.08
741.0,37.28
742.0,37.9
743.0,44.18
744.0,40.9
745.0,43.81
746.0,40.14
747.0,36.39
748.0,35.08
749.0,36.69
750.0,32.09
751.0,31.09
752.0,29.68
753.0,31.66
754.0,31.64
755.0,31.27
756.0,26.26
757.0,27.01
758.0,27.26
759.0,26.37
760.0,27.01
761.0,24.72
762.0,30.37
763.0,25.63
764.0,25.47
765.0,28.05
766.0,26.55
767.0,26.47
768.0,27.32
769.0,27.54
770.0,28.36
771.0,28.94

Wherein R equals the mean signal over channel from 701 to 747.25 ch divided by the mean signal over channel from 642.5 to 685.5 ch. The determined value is 0.88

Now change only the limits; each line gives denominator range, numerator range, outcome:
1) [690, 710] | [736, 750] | 1.94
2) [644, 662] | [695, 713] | 0.53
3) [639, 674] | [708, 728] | 0.84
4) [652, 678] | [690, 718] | 0.65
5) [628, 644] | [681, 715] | 0.65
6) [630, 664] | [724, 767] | 0.92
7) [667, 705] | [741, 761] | 1.20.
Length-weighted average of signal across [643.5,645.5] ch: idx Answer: 34.2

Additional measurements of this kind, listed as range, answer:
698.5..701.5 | 16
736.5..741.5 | 38.4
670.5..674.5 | 32.3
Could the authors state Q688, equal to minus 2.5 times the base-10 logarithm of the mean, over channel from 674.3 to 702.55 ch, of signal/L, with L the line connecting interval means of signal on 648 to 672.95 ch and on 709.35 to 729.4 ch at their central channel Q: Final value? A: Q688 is 0.17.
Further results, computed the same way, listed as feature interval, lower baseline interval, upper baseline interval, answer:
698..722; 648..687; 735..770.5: 0.40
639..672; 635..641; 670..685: -0.01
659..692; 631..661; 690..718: -0.16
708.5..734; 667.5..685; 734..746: 0.26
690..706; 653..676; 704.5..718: 0.32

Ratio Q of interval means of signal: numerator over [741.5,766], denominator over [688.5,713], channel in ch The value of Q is 1.5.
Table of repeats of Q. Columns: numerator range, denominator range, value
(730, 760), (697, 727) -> 1.41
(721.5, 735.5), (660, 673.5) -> 0.93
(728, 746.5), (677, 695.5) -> 1.20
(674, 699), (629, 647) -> 0.81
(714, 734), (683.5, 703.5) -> 1.30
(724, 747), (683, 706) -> 1.52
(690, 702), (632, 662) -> 0.62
